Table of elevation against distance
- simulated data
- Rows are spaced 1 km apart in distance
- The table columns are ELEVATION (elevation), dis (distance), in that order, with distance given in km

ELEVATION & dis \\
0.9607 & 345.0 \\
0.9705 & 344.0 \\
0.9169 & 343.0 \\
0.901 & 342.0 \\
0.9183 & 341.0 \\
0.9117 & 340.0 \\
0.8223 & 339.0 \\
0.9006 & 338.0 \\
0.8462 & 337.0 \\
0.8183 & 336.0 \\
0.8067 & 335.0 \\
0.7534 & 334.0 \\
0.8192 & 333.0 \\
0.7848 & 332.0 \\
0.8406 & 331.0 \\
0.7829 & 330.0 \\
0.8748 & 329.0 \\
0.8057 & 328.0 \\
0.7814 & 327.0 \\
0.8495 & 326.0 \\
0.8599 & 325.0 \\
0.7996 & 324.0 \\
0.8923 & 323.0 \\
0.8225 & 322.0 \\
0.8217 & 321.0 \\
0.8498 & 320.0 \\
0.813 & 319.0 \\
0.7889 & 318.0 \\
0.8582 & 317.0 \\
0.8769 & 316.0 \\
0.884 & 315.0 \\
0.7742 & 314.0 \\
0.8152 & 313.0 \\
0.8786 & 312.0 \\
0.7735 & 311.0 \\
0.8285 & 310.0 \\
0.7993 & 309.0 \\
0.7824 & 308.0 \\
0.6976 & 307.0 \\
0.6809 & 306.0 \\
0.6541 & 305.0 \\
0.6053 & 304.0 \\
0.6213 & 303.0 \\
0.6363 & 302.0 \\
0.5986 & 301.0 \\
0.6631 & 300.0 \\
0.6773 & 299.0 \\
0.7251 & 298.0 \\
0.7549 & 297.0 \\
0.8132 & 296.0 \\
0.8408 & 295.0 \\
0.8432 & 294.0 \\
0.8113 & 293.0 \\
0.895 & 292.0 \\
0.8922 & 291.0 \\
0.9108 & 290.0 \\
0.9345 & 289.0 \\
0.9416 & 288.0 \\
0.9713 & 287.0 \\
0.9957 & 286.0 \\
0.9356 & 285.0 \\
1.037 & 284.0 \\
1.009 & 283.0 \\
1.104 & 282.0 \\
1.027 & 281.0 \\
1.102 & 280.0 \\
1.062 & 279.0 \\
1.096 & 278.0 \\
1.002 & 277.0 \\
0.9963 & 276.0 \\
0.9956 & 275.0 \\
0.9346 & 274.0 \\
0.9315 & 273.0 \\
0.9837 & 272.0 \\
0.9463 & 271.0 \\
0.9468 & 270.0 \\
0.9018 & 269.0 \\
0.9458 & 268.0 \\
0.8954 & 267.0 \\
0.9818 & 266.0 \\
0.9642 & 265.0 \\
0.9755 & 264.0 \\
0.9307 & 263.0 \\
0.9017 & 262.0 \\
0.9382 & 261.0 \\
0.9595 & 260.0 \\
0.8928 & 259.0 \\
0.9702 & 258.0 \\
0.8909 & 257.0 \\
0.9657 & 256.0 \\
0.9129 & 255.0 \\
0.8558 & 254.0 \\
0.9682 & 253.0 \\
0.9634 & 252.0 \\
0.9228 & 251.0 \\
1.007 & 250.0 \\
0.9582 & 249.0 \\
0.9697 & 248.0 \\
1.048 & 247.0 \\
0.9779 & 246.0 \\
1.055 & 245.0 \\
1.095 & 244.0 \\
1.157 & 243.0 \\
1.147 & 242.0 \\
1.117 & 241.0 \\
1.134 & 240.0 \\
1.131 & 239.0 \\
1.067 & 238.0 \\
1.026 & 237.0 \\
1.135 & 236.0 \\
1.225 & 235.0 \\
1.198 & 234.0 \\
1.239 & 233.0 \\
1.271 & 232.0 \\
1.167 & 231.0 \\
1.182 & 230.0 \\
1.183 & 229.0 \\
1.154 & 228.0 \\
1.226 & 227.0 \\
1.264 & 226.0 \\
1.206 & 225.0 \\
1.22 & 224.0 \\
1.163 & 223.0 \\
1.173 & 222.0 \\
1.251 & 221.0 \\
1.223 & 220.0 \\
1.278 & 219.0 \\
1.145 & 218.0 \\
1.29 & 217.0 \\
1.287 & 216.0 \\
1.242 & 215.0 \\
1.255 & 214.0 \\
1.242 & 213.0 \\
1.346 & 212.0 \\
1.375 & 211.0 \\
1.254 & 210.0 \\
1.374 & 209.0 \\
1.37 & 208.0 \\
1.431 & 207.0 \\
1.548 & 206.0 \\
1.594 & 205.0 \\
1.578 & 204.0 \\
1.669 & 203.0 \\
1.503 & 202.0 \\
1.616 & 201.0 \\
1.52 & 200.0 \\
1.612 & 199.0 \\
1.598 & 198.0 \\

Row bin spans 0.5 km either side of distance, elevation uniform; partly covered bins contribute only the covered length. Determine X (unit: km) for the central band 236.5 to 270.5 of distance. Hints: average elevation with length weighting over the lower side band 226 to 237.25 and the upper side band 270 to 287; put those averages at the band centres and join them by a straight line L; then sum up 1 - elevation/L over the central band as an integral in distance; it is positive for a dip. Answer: 3.6 km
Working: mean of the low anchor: 1.19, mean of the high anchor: 1.01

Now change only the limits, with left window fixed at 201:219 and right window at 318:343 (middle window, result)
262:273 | 1.8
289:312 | 5.1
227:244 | 1.5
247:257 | 2.1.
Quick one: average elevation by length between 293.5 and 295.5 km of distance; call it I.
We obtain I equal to 0.842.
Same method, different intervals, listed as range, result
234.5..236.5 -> 1.18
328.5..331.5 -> 0.833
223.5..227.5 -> 1.23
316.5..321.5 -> 0.826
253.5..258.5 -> 0.919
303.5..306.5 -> 0.647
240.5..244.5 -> 1.13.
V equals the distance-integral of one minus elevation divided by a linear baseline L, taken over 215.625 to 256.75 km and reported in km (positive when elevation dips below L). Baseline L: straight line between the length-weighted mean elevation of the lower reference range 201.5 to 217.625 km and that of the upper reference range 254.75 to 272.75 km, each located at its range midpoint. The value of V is 1.87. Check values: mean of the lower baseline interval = 1.4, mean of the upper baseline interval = 0.939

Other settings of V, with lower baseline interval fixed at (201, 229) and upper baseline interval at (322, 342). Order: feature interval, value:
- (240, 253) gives 1.71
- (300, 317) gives 3.40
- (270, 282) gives 0.68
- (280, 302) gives 2.95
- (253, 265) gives 2.21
